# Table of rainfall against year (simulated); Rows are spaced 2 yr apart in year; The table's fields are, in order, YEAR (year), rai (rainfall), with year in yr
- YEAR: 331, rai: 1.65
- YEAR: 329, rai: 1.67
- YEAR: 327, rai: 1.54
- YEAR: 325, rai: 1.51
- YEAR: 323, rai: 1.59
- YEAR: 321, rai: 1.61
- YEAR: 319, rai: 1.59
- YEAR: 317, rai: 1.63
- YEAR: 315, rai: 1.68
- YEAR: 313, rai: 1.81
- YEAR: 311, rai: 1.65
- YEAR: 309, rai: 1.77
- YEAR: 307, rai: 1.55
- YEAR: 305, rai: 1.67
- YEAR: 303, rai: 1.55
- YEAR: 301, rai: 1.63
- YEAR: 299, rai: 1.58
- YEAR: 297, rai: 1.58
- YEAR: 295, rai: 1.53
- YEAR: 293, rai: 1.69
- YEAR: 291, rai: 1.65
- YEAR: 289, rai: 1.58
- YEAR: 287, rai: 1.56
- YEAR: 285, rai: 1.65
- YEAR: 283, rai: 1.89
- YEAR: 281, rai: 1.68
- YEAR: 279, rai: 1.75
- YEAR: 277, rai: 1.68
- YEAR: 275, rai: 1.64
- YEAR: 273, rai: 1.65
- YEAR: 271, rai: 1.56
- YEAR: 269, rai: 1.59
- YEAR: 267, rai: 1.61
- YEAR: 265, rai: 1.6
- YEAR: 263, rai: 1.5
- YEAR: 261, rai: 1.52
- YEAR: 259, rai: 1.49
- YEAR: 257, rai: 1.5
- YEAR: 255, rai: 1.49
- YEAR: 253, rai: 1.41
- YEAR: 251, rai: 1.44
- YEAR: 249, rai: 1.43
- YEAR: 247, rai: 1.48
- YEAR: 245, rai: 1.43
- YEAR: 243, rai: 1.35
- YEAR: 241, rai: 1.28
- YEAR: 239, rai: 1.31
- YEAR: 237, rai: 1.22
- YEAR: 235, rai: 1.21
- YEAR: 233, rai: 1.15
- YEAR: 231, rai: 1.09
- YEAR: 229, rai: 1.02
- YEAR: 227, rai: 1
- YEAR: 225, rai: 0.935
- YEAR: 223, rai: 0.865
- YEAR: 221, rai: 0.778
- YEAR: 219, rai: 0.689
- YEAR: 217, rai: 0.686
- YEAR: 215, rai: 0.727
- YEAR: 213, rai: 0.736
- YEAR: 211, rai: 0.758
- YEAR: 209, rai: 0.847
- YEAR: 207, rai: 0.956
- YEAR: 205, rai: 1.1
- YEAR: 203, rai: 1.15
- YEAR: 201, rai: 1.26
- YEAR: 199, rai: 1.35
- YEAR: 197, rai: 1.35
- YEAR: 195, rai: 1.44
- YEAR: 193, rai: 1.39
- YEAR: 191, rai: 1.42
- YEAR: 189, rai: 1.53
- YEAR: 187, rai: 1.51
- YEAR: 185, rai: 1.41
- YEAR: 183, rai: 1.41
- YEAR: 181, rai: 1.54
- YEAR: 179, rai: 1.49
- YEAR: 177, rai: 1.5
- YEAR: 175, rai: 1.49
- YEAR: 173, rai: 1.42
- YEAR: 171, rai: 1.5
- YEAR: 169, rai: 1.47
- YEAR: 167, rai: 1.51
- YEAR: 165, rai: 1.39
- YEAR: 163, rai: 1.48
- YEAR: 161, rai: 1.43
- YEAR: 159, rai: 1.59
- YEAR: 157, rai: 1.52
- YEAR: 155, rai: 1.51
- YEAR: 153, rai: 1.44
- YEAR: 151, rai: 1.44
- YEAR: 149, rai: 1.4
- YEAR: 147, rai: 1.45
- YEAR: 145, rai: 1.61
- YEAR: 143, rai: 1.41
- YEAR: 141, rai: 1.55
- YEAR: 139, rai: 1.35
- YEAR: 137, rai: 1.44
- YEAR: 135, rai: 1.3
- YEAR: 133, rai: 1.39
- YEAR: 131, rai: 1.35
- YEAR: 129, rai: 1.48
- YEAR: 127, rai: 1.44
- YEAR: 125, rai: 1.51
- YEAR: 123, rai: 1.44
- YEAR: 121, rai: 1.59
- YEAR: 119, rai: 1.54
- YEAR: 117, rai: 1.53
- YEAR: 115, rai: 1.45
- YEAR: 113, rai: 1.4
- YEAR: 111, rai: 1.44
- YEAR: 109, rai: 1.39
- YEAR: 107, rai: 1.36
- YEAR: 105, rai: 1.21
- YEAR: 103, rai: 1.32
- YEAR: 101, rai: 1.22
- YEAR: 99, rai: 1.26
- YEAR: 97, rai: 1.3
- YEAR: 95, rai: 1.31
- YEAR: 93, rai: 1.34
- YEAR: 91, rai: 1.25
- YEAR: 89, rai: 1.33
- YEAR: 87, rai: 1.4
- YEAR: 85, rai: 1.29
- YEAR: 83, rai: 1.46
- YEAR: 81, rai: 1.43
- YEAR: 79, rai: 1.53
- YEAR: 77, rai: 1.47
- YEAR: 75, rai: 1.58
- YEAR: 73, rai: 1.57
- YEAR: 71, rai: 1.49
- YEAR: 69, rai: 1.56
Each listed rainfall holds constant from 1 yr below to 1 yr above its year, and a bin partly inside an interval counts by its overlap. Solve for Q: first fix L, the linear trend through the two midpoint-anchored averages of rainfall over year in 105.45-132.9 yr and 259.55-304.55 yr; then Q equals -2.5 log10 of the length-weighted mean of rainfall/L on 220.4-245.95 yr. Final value 0.36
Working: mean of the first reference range 1.45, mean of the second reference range 1.62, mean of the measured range 1.13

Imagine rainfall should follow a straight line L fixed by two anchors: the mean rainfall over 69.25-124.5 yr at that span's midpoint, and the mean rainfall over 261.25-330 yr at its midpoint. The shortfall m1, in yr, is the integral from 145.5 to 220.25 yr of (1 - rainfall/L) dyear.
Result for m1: 9.6 yr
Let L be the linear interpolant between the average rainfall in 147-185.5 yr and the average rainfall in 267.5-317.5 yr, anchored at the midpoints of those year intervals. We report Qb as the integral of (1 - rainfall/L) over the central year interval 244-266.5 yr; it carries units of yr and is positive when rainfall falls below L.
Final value 1.6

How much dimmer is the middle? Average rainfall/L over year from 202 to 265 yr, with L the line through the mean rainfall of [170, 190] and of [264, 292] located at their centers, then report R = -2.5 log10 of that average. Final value 0.34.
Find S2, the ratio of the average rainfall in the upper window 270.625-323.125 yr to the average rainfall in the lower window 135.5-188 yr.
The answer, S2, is 1.1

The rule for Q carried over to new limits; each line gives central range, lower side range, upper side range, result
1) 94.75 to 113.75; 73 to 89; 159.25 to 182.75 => 0.107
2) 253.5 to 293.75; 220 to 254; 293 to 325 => -0.140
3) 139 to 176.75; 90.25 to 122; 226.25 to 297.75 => -0.052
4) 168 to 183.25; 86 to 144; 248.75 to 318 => -0.009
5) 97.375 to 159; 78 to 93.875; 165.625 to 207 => -0.029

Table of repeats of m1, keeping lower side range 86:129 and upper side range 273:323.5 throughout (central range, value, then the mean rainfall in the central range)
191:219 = 8.5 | 1.06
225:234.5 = 3.0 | 1.06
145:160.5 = -0.4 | 1.49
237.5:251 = 1.7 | 1.38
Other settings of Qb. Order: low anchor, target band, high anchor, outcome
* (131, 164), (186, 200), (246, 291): 0.7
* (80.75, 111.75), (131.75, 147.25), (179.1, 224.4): -2.3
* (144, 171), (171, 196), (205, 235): -4.7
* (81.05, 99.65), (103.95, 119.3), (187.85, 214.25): -1.3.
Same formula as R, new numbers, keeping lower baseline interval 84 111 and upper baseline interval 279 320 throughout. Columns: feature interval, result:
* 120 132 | -0.084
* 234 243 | 0.218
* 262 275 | 0.005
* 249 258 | 0.083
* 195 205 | 0.162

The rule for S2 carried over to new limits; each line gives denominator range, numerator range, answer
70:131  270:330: 1.16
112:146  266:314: 1.13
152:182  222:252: 0.82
